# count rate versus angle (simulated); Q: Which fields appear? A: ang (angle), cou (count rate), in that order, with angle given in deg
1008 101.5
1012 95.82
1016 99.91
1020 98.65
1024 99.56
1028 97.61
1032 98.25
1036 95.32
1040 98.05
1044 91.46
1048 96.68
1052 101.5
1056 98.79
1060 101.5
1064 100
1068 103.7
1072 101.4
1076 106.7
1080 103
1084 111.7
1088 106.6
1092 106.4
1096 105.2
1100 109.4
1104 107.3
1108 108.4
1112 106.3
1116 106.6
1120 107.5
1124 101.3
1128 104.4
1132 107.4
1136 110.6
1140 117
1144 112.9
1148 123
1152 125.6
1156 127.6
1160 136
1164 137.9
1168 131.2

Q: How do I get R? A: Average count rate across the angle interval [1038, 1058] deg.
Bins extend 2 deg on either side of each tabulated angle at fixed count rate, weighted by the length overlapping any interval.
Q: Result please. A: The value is 97.3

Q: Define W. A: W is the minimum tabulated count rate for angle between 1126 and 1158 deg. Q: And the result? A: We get 104.4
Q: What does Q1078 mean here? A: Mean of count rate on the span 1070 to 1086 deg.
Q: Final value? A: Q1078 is 106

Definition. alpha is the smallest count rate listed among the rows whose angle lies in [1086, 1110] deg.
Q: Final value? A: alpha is 105.2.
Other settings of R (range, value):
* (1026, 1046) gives 96.1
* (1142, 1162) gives 125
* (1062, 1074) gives 102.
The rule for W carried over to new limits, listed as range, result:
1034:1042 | 95.32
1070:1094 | 101.4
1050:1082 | 98.79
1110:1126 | 101.3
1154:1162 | 127.6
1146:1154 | 123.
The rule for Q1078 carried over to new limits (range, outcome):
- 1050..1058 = 100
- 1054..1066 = 100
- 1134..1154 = 118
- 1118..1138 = 106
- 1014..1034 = 98.8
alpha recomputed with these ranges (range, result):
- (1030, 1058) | 91.46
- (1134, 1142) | 110.6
